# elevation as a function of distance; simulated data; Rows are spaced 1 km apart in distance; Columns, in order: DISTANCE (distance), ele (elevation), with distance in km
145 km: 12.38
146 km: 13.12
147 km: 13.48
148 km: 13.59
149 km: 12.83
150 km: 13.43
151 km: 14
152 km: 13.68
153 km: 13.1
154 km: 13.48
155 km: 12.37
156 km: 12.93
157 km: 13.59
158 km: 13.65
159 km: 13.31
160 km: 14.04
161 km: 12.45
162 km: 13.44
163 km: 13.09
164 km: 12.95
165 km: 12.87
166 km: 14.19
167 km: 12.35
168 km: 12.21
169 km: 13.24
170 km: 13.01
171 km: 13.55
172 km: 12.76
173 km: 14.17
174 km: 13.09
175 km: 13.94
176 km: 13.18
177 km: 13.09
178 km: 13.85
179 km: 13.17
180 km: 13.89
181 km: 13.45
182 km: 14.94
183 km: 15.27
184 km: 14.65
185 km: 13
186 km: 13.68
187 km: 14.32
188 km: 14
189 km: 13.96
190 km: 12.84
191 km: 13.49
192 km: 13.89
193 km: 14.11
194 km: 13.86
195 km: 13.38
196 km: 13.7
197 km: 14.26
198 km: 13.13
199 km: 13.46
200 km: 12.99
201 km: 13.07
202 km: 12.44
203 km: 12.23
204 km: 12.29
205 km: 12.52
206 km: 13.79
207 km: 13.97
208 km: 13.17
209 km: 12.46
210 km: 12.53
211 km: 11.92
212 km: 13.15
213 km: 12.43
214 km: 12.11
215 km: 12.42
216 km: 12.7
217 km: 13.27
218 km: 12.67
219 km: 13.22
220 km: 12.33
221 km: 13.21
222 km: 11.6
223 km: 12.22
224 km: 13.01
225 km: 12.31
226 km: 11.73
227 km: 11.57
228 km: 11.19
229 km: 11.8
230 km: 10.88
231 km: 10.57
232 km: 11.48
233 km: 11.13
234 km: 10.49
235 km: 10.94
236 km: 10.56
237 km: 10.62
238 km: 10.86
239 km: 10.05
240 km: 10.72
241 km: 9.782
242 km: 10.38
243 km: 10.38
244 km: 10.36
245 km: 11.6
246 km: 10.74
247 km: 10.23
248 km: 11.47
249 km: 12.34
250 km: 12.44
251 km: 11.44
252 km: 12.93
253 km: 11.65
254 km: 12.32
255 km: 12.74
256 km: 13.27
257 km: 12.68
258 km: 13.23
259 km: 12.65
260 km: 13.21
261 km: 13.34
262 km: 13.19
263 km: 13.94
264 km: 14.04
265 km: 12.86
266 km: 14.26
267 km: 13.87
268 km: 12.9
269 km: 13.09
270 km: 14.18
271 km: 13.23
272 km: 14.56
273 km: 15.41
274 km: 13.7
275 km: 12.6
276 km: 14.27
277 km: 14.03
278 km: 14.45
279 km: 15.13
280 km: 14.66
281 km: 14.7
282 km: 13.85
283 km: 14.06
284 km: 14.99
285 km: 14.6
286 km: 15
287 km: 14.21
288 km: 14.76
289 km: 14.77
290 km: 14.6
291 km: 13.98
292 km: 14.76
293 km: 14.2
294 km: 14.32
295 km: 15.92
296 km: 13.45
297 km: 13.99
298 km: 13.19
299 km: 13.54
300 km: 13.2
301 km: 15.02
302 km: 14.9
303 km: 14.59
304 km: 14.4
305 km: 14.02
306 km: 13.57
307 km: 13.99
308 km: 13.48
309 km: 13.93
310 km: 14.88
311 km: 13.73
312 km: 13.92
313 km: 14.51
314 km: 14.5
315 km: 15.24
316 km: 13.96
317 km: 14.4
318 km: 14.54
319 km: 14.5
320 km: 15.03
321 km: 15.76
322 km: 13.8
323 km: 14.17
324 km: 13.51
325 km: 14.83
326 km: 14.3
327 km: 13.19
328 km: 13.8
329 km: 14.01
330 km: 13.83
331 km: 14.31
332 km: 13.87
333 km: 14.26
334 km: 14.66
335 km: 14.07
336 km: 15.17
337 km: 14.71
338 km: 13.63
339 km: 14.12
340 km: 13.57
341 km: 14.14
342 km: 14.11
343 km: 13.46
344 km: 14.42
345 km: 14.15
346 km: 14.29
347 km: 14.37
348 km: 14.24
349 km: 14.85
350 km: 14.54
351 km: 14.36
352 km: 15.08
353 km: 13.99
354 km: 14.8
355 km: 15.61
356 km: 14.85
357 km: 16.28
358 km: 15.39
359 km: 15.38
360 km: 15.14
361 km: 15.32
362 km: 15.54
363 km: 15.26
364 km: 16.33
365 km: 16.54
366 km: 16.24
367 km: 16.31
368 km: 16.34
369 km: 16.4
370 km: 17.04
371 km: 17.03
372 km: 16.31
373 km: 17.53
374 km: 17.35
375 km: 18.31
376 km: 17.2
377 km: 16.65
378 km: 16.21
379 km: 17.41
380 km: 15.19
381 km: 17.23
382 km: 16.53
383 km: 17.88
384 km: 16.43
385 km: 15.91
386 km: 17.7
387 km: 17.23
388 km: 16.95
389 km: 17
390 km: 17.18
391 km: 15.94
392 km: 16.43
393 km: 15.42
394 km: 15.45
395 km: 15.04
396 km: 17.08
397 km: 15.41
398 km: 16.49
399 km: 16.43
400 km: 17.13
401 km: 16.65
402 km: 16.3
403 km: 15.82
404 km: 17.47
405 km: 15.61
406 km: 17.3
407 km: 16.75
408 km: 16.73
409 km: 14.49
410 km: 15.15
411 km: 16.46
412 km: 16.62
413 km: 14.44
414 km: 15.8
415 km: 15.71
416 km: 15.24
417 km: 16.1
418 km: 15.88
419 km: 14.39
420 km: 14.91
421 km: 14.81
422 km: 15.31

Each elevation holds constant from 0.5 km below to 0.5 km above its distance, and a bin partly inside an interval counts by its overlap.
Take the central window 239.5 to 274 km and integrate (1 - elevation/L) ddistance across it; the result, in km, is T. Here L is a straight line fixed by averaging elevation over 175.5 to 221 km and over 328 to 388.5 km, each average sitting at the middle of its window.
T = 3.86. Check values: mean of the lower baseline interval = 13.3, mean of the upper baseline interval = 15.5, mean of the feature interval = 12.5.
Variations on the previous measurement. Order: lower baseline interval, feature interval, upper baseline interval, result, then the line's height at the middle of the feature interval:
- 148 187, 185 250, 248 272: 4.7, 13.2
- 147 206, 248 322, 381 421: 4.2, 14.8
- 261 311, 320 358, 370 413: 2.4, 15.3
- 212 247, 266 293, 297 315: -2.1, 13.2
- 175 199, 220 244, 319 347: 4.7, 13.9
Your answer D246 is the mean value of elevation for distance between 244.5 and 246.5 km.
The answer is 11.2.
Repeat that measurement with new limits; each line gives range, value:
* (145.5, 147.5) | 13.3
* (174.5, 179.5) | 13.4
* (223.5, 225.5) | 12.7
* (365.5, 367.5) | 16.3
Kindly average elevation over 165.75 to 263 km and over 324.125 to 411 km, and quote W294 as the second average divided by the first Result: 1.24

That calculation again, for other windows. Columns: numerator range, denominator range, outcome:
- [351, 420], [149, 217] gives 1.22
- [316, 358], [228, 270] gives 1.21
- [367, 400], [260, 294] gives 1.18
